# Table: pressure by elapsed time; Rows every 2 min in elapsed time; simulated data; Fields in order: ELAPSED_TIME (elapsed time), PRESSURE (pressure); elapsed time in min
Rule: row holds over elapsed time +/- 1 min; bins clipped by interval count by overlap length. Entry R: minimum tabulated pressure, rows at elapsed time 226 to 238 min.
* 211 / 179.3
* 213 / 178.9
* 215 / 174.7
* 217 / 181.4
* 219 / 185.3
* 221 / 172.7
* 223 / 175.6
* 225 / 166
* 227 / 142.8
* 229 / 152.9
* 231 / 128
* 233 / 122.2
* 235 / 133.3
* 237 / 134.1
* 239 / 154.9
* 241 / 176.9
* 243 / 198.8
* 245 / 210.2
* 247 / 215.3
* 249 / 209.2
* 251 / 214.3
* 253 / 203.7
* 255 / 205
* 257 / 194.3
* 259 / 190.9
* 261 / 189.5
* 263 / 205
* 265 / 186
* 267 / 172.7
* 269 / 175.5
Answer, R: 122.2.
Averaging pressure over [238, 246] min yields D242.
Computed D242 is 185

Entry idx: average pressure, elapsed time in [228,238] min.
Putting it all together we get 134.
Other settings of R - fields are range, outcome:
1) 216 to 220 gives 181.4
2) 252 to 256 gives 203.7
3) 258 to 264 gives 189.5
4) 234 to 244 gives 133.3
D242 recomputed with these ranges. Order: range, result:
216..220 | 183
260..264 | 197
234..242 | 150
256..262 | 192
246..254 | 211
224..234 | 142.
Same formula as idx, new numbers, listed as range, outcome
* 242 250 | 208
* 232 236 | 128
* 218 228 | 168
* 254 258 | 200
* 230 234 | 125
